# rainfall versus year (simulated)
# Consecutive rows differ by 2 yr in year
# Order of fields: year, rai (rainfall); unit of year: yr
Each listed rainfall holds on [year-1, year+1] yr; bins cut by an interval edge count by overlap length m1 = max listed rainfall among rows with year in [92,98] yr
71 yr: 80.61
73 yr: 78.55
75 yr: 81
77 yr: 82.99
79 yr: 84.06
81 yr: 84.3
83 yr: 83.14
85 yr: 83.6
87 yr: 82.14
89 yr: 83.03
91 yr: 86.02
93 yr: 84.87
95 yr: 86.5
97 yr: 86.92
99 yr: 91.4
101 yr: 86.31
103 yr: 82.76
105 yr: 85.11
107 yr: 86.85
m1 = 86.92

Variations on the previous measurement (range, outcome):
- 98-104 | 91.4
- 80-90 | 84.3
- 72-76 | 81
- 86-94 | 86.02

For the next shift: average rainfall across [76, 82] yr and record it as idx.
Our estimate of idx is 83.8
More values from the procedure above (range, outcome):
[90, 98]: 86.1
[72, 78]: 80.8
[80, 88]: 83.3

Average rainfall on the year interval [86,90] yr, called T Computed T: 82.6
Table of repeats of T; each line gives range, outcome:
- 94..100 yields 88.3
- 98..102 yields 88.9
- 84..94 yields 83.9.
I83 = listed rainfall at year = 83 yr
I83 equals 83.14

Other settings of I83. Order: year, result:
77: 82.99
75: 81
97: 86.92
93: 84.87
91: 86.02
